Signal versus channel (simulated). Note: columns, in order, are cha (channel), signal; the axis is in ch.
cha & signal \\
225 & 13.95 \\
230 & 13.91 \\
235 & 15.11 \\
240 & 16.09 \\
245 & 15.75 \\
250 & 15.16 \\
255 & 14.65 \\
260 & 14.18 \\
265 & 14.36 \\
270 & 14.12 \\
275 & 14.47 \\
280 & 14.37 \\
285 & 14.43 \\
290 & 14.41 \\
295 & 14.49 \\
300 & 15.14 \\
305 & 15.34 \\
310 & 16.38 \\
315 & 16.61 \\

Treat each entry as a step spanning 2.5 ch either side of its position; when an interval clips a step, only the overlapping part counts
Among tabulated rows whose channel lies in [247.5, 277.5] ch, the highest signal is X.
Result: 15.16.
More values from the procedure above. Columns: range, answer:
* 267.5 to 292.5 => 14.47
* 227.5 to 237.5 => 15.11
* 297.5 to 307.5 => 15.34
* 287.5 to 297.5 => 14.49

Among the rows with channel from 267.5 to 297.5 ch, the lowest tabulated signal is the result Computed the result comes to 14.12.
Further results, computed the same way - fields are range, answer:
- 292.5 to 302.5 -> 14.49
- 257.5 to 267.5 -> 14.18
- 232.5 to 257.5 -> 14.65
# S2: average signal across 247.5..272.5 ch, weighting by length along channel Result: 14.5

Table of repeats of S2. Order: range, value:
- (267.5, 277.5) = 14.3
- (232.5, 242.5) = 15.6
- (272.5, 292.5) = 14.4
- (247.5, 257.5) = 14.9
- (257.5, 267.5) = 14.3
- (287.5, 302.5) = 14.7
